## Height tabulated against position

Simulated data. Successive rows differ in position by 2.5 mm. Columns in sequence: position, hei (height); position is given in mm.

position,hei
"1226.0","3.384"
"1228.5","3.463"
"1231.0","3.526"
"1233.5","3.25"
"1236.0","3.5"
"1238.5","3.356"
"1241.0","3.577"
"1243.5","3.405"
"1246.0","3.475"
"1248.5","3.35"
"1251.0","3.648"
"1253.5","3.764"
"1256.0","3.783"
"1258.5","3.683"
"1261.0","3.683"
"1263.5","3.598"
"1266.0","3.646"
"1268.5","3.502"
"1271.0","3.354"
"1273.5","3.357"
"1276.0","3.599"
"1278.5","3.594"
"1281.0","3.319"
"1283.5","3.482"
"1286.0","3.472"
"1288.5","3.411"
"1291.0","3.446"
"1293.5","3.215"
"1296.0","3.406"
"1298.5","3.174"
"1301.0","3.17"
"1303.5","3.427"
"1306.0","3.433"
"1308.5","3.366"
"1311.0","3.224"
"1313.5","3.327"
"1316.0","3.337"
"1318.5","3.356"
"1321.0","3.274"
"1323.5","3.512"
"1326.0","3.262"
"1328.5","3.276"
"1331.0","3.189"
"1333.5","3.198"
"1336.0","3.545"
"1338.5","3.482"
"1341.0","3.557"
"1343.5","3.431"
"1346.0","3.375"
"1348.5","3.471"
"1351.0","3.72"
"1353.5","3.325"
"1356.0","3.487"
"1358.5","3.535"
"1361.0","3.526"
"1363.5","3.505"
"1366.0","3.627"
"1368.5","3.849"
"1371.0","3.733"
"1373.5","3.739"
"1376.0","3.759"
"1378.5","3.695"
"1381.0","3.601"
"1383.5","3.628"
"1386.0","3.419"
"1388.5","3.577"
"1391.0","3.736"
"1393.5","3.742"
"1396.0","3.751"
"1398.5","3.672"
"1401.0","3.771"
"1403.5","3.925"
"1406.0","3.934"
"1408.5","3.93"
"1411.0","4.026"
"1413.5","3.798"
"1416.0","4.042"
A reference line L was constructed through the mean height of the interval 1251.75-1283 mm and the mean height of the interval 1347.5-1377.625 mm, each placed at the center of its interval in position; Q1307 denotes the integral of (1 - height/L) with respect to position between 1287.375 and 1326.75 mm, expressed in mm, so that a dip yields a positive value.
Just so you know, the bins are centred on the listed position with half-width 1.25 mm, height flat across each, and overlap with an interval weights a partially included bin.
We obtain 2.8 mm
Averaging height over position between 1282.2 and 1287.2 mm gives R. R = 3.48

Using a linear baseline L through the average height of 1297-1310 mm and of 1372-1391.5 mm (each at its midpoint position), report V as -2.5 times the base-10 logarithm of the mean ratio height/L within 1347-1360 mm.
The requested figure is 0.01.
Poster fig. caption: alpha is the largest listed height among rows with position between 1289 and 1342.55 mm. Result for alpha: 3.557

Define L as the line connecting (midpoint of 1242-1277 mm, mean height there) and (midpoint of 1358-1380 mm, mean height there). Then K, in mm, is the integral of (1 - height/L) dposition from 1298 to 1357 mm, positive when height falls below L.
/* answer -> 4.12 mm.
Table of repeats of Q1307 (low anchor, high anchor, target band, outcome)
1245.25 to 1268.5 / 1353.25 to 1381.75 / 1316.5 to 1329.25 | 1.0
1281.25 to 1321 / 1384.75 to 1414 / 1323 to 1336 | 0.6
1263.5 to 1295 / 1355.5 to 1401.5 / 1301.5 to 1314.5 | 0.6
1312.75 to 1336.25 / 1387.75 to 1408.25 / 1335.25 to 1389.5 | -0.3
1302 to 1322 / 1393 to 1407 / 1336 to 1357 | 0.2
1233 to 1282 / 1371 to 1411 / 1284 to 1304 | 1.3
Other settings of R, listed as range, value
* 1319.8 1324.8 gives 3.39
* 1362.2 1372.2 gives 3.68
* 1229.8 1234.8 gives 3.39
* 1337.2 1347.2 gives 3.46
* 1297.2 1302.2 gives 3.17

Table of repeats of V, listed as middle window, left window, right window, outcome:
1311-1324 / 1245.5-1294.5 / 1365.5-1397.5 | 0.079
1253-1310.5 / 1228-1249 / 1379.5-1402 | 0.009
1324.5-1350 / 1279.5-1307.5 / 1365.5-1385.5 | 0.049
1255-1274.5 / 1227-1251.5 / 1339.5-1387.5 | -0.031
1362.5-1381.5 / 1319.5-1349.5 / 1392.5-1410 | -0.020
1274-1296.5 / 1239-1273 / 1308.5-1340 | 0.009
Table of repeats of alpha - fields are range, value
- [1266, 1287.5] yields 3.646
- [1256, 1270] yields 3.783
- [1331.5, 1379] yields 3.849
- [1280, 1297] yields 3.482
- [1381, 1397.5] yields 3.751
